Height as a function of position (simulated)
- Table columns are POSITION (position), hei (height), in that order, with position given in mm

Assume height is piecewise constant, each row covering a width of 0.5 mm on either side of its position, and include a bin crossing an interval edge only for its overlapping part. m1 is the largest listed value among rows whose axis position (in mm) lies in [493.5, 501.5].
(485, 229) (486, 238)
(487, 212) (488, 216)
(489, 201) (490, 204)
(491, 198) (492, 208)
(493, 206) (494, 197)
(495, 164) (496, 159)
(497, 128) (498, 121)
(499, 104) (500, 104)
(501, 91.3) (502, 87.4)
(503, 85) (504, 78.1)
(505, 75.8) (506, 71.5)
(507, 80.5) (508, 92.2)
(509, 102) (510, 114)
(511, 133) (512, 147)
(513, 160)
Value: 197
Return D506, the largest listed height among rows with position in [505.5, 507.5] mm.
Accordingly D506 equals 80.5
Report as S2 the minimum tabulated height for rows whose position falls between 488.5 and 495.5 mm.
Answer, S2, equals 164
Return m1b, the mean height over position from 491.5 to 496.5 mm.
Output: 187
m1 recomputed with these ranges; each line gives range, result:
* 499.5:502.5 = 104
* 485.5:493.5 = 238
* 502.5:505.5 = 85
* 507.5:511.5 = 133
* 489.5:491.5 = 204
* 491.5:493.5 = 208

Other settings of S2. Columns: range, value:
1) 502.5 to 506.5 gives 71.5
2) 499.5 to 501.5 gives 91.3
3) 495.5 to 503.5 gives 85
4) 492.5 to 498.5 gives 121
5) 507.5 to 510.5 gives 92.2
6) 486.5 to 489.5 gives 201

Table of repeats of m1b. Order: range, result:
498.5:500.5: 104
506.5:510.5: 97.2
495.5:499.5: 128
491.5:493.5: 207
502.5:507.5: 78.2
